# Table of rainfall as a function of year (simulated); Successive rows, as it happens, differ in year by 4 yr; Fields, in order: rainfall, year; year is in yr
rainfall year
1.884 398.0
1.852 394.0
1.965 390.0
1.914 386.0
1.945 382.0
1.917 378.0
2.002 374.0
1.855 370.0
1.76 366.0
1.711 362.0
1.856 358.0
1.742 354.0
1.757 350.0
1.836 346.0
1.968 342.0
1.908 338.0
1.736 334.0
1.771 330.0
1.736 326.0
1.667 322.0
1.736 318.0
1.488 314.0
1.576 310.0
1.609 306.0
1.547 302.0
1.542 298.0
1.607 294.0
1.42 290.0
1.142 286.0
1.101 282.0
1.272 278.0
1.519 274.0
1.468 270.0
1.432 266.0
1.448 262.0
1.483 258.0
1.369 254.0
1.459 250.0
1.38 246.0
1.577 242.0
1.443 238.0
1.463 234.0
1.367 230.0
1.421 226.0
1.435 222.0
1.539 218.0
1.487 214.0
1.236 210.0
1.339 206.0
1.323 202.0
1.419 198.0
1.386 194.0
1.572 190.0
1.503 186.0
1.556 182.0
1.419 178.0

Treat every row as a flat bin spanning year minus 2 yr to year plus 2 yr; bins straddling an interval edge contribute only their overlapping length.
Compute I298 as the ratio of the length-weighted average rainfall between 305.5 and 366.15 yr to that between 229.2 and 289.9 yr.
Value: 1.25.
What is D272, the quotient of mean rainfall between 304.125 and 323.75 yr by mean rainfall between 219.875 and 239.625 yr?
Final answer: 1.1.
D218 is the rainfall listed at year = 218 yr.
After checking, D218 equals 1.539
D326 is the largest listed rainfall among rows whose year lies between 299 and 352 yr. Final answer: 1.968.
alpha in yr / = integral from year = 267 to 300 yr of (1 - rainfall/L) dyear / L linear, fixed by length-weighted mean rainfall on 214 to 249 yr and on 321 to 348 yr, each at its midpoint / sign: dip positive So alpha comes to 5.0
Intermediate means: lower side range 1.46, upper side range 1.81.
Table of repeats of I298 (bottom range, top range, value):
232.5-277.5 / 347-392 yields 1.28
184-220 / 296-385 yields 1.24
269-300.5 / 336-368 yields 1.31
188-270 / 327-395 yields 1.29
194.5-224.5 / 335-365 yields 1.30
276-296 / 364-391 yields 1.46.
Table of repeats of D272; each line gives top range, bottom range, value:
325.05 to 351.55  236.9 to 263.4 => 1.25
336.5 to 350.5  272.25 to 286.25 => 1.48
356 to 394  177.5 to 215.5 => 1.32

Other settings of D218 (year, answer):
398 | 1.884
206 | 1.339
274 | 1.519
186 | 1.503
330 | 1.771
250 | 1.459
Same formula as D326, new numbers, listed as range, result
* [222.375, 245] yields 1.577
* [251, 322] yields 1.736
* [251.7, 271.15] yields 1.483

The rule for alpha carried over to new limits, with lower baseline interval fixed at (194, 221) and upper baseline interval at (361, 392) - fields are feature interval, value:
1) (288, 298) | 0.8 yr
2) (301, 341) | 0.9 yr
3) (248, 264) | 1.0 yr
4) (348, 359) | 0.3 yr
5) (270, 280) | 1.1 yr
